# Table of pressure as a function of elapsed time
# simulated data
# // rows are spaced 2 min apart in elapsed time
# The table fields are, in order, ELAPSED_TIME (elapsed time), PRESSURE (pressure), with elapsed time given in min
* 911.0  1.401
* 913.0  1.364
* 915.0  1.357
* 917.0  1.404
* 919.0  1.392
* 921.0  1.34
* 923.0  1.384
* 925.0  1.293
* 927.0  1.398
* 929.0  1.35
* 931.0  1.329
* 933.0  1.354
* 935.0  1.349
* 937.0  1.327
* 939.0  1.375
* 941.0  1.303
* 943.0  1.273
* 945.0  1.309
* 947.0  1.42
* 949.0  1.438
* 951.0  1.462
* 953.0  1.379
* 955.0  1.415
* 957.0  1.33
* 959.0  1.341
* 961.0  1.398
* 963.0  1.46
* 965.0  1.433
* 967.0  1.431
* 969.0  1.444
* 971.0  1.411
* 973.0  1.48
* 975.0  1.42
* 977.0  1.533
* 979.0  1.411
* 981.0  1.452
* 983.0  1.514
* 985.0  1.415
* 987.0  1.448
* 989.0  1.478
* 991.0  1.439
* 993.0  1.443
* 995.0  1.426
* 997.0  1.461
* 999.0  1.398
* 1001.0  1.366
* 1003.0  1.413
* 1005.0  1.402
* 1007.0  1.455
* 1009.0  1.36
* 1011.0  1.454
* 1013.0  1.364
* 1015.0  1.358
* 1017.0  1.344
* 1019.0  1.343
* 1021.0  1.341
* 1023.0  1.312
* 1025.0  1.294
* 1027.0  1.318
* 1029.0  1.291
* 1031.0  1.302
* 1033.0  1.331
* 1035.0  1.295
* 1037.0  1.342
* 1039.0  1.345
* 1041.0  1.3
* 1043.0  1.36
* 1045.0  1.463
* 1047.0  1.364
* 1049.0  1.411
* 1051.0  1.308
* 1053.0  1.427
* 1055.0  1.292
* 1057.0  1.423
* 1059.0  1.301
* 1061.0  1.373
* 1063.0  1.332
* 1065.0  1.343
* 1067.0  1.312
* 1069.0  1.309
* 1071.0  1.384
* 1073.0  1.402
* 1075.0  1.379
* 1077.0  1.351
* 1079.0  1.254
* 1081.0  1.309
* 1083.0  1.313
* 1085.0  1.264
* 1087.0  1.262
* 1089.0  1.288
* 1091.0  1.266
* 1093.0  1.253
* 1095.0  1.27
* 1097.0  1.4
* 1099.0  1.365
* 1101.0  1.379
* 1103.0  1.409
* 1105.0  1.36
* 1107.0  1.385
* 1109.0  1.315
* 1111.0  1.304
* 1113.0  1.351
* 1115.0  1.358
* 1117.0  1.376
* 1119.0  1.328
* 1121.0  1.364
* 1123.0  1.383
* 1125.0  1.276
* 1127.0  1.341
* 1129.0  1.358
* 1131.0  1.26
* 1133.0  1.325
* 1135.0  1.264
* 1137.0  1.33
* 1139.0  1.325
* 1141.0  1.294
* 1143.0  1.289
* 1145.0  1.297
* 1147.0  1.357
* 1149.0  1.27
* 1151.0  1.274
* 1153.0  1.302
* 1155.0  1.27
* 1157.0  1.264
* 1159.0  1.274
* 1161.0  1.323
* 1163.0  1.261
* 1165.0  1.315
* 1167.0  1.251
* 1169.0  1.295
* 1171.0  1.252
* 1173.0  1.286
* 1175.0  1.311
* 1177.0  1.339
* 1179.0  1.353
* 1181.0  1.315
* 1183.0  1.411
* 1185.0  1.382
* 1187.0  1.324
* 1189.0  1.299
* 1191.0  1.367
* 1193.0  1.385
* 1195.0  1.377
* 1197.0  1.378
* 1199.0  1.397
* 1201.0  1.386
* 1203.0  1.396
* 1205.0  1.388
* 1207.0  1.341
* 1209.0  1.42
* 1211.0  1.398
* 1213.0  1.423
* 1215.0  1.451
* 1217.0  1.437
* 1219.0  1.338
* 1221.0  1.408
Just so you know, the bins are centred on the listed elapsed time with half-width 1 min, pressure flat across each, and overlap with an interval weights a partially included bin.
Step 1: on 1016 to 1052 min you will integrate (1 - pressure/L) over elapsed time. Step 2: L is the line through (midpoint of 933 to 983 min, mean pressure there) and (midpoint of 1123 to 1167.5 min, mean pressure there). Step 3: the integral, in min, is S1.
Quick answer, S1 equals 0.6 min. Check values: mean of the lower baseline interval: 1.4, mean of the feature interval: 1.34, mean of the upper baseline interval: 1.3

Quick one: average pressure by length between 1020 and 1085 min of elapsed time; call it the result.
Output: 1.34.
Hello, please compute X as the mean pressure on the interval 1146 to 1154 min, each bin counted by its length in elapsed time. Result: 1.3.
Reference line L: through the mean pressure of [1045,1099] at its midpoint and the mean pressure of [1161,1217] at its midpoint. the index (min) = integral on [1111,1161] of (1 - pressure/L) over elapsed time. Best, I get 1.1 min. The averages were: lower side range 1.33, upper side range 1.35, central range 1.31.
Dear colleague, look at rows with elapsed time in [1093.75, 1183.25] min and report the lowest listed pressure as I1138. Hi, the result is 1.251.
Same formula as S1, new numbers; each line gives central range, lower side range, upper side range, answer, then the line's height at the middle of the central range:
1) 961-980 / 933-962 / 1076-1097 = -1.3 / 1.35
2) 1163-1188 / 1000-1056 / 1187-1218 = 1.2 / 1.38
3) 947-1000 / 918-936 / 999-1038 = -3.1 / 1.35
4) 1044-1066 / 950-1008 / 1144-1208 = 0.4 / 1.39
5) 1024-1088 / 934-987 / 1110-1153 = 1.0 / 1.36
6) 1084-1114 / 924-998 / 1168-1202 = 0.9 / 1.37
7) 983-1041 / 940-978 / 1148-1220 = 0.5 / 1.39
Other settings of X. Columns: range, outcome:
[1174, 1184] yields 1.35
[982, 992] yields 1.46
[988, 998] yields 1.45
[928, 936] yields 1.35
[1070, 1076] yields 1.39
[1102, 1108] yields 1.38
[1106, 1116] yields 1.34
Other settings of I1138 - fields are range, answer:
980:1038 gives 1.291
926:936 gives 1.329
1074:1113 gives 1.253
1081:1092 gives 1.262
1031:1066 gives 1.292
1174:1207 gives 1.299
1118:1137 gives 1.26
